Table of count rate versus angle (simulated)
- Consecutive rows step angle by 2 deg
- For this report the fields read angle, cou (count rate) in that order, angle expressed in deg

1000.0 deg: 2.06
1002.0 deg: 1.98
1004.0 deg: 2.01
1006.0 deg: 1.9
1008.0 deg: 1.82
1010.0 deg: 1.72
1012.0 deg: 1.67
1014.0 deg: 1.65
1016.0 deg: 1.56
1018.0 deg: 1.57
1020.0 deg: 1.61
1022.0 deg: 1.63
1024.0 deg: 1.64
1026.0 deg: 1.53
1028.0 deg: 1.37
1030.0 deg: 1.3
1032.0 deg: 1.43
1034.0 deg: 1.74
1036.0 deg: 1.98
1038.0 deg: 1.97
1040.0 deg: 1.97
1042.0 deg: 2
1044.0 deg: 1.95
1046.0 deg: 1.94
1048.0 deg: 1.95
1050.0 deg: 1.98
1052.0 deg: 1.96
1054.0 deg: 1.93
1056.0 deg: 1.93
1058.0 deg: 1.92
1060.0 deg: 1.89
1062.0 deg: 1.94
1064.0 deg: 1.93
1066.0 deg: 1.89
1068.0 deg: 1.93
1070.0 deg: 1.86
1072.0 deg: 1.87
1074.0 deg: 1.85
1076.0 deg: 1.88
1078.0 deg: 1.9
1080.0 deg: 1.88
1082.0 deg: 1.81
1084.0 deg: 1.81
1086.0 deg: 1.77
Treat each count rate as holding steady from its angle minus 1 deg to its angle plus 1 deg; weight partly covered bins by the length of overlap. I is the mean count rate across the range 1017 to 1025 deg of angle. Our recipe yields 1.61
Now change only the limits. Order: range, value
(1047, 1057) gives 1.95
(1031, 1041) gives 1.82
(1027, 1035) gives 1.46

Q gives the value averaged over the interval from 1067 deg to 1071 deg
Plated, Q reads 1.9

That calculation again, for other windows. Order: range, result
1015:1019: 1.56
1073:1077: 1.86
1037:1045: 1.97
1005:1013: 1.78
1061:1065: 1.94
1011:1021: 1.61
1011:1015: 1.66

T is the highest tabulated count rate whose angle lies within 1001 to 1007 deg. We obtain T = 2.01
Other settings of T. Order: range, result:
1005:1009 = 1.9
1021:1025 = 1.64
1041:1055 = 2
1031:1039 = 1.98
